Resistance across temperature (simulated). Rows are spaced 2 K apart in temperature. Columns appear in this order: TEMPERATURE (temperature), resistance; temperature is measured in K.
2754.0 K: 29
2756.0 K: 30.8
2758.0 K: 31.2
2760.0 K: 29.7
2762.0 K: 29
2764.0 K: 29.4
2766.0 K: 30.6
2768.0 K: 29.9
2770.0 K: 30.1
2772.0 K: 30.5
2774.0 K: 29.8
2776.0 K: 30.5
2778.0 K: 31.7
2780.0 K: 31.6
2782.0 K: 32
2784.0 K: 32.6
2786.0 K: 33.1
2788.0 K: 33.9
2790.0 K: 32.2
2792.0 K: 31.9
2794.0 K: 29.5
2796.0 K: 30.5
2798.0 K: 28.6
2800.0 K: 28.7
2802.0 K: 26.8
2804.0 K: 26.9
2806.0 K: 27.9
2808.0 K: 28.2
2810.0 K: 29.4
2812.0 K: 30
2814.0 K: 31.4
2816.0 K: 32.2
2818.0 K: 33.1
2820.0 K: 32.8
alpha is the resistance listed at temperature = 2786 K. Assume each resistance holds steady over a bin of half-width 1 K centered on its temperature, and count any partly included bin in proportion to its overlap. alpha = 33.1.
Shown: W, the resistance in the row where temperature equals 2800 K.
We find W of 28.7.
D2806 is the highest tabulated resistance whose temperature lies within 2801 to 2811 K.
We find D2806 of 29.4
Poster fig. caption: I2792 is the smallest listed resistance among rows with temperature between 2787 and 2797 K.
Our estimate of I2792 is 29.5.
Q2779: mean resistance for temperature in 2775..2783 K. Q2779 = 31.4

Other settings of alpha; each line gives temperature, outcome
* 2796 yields 30.5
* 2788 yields 33.9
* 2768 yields 29.9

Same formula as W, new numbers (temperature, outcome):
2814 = 31.4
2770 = 30.1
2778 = 31.7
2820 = 32.8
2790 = 32.2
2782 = 32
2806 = 27.9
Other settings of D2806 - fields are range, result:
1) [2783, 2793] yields 33.9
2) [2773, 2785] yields 32.6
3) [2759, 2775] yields 30.6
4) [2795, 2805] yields 30.5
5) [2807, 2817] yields 32.2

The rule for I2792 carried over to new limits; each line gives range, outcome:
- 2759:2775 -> 29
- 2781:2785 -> 32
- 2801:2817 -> 26.8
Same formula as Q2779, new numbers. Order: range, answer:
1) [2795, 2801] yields 29.3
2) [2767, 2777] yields 30.2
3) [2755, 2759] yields 31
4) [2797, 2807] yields 27.8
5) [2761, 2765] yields 29.2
